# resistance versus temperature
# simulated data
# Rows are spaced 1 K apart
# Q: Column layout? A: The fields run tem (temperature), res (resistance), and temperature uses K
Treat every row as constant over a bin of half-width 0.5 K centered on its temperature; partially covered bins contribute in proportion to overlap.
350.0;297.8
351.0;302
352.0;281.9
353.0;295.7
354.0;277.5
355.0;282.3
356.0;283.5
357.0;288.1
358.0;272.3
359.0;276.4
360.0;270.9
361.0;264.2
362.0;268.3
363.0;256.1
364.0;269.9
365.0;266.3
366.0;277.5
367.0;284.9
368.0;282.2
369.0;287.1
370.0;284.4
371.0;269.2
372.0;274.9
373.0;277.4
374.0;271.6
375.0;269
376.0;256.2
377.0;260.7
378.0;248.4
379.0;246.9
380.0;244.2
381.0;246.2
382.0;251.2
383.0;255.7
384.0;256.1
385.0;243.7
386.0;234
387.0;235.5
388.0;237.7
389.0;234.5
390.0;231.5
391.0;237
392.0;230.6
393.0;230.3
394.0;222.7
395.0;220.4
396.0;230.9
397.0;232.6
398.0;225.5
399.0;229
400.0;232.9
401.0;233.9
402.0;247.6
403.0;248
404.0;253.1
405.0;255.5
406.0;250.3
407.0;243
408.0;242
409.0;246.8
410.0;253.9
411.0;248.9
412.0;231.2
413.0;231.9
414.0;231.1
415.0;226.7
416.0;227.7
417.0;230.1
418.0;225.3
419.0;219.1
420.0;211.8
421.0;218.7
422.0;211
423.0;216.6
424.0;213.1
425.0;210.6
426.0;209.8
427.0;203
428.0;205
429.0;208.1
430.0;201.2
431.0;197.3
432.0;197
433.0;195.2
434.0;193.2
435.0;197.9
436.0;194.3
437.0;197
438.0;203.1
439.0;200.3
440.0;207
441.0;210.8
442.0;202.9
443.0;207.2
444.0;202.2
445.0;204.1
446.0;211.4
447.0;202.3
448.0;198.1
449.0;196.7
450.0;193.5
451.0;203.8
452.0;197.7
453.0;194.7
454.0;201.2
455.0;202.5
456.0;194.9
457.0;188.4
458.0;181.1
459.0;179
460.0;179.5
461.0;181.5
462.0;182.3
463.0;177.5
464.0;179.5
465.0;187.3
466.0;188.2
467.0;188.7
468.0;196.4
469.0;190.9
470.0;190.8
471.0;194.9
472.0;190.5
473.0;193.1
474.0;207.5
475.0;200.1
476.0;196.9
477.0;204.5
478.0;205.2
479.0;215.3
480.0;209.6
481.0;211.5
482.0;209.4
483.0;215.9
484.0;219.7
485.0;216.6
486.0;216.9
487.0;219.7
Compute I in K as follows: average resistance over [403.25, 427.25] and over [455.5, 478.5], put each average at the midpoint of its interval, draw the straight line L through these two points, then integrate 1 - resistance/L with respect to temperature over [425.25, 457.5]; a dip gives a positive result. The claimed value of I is 1.4 K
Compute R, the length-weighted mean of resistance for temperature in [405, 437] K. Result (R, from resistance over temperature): 219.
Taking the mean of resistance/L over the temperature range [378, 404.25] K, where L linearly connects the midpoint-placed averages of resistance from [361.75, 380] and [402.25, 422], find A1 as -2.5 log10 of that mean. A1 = 0.06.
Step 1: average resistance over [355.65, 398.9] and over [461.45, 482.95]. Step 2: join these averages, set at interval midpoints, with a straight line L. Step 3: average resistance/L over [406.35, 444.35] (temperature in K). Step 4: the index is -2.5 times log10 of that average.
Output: 0.05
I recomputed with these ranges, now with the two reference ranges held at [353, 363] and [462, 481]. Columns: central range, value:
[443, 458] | 0.8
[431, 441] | 1.0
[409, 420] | 0.2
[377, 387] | 0.4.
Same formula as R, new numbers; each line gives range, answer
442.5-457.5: 200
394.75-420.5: 236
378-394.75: 240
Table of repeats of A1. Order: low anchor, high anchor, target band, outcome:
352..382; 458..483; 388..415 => 0.03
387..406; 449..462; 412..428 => 0.00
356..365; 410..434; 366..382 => -0.03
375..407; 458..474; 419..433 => 0.04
